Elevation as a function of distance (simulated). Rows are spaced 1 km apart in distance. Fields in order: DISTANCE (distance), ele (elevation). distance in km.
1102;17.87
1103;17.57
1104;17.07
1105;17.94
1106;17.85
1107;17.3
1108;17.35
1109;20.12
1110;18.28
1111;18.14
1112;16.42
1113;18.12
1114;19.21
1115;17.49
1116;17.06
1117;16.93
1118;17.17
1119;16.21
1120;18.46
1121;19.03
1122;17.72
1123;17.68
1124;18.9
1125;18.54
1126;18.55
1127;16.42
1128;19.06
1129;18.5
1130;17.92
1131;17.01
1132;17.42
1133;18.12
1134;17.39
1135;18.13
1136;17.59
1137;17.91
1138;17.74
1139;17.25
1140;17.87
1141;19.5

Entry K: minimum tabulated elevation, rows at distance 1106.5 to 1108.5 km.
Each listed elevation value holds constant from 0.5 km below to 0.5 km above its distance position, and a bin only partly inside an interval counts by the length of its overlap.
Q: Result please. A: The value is 17.3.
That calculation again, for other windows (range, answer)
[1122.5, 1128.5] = 16.42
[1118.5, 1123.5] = 16.21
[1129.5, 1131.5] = 17.01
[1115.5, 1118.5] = 16.93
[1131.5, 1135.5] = 17.39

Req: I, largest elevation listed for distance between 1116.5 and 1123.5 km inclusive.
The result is 19.03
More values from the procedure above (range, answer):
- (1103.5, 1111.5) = 20.12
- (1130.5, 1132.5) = 17.42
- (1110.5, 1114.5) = 19.21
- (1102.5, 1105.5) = 17.94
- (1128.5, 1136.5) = 18.5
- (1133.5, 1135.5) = 18.13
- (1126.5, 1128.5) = 19.06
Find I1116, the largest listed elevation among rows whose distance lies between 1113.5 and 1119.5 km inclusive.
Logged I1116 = 19.21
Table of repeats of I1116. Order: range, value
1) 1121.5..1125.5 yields 18.9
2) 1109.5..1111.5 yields 18.28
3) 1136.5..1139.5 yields 17.91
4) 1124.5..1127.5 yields 18.55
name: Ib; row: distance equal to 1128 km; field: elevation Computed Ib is 19.06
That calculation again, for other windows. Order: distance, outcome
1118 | 17.17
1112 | 16.42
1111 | 18.14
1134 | 17.39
